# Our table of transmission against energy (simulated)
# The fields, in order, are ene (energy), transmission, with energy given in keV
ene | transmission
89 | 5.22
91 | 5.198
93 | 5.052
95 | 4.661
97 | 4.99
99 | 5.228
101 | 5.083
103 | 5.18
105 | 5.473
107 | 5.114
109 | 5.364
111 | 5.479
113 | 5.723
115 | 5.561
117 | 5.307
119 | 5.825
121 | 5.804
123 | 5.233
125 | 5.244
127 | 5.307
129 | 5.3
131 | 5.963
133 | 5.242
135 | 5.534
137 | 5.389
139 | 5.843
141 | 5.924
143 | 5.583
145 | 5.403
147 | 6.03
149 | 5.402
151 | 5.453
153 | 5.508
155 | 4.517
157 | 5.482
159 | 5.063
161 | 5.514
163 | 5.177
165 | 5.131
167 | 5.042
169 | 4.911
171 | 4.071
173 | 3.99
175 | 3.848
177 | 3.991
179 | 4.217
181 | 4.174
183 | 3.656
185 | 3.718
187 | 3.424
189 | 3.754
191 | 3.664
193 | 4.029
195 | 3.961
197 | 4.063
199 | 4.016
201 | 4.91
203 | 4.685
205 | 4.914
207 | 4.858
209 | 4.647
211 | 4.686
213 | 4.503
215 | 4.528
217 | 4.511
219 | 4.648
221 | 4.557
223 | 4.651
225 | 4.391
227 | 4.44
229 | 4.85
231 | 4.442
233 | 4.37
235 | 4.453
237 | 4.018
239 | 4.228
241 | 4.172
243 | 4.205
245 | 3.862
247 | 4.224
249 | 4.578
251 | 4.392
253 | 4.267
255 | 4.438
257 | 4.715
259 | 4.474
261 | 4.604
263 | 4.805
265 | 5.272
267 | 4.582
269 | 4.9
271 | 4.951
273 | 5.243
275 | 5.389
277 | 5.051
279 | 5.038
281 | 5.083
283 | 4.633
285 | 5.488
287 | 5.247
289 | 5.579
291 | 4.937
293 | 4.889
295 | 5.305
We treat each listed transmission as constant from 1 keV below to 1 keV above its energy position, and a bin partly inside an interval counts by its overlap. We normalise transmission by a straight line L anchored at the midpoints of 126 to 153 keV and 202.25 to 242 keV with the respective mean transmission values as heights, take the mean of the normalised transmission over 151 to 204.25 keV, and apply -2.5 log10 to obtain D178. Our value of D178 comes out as 0.15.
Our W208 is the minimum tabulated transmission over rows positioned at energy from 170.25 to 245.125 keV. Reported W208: 3.424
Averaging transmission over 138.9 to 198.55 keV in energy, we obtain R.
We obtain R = 4.66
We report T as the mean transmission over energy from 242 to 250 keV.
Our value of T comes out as 4.22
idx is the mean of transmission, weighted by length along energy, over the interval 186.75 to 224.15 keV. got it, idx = 4.39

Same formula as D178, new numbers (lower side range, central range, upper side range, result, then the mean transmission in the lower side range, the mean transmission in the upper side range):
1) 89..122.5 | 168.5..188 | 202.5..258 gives 0.21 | 5.31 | 4.47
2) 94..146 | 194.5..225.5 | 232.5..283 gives 0.08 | 5.41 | 4.62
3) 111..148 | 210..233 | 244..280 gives 0.09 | 5.57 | 4.71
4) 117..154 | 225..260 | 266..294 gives 0.19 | 5.55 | 5.07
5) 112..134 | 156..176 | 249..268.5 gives 0.09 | 5.5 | 4.62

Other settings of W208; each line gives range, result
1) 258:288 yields 4.474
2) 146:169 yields 4.517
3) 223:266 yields 3.862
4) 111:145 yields 5.233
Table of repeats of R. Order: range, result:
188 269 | 4.44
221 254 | 4.35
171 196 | 3.88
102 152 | 5.51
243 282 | 4.72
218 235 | 4.54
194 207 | 4.46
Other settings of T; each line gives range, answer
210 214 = 4.59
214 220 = 4.56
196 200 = 4.04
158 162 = 5.29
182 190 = 3.64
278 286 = 5.06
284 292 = 5.31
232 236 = 4.41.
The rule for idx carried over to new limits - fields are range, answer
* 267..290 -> 5.12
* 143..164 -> 5.37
